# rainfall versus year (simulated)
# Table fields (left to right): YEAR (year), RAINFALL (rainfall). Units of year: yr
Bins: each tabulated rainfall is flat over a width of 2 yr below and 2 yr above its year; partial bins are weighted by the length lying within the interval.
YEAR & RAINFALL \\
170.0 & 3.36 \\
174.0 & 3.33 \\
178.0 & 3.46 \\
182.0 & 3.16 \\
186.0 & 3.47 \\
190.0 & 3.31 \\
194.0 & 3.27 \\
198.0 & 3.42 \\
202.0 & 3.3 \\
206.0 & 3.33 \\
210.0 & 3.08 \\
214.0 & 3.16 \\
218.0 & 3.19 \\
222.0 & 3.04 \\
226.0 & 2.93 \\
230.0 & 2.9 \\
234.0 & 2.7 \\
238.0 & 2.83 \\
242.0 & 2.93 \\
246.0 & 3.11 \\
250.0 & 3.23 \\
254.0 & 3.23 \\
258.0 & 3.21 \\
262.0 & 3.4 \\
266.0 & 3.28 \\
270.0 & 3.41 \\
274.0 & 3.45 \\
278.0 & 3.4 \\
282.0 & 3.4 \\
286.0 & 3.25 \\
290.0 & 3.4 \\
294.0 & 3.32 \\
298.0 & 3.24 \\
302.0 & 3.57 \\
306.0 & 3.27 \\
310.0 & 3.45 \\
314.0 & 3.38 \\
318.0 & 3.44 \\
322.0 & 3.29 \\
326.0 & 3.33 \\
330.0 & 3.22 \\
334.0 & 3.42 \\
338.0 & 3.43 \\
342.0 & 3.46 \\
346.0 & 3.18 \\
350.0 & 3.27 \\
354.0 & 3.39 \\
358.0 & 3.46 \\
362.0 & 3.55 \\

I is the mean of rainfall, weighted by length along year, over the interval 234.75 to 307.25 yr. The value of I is 3.26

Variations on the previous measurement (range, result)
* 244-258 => 3.19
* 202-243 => 3.03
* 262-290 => 3.37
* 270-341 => 3.37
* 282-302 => 3.34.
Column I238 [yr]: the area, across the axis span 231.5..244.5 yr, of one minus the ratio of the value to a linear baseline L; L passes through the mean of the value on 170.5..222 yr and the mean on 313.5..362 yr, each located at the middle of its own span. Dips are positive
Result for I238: 1.86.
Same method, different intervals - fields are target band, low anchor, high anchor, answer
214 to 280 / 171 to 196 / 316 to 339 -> 4.0 yr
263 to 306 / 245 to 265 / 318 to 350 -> -1.2 yr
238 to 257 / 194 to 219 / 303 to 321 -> 1.2 yr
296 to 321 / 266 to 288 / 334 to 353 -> -0.2 yr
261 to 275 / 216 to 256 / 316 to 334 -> -1.1 yr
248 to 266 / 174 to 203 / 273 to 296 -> 0.5 yr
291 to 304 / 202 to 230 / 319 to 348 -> -0.4 yr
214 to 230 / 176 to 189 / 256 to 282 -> 1.5 yr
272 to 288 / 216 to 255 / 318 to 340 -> -1.1 yr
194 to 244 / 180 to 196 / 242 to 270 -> 3.0 yr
